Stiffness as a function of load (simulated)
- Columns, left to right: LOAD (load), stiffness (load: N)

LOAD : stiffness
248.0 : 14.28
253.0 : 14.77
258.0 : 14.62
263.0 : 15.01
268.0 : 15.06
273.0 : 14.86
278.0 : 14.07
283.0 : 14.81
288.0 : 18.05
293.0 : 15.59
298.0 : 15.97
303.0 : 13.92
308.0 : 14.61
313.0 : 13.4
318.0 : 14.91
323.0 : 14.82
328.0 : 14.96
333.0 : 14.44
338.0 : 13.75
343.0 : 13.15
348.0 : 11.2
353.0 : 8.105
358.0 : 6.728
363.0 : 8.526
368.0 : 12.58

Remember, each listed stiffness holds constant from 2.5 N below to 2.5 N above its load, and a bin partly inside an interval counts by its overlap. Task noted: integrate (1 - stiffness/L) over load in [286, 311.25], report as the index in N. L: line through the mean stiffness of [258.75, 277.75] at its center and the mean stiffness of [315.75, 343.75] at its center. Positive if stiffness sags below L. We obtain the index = -1.5 N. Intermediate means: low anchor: 14.8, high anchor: 14.4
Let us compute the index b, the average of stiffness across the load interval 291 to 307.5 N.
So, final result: 15.1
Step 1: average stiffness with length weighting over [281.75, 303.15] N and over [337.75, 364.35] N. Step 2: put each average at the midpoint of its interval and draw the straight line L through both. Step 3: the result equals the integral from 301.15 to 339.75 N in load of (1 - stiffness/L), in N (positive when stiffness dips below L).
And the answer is -4.1 N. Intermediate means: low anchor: 15.9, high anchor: 10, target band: 14.4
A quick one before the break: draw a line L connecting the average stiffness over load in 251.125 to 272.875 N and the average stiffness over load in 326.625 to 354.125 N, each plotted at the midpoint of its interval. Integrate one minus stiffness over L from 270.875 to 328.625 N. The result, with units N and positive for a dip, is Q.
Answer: -4.9 N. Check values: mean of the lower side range 14.9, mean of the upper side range 12.7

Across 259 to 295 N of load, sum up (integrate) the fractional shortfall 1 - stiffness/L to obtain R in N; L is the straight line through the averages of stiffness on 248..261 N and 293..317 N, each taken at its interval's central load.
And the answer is -1.7 N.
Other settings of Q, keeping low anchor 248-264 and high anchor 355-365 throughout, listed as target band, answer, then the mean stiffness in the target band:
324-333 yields -4.7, 14.8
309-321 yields -4.0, 14.2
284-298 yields -4.7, 16.5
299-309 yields -2.7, 14.5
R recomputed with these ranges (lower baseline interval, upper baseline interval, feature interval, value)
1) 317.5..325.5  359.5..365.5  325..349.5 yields -2.6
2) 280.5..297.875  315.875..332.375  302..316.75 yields 1.3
